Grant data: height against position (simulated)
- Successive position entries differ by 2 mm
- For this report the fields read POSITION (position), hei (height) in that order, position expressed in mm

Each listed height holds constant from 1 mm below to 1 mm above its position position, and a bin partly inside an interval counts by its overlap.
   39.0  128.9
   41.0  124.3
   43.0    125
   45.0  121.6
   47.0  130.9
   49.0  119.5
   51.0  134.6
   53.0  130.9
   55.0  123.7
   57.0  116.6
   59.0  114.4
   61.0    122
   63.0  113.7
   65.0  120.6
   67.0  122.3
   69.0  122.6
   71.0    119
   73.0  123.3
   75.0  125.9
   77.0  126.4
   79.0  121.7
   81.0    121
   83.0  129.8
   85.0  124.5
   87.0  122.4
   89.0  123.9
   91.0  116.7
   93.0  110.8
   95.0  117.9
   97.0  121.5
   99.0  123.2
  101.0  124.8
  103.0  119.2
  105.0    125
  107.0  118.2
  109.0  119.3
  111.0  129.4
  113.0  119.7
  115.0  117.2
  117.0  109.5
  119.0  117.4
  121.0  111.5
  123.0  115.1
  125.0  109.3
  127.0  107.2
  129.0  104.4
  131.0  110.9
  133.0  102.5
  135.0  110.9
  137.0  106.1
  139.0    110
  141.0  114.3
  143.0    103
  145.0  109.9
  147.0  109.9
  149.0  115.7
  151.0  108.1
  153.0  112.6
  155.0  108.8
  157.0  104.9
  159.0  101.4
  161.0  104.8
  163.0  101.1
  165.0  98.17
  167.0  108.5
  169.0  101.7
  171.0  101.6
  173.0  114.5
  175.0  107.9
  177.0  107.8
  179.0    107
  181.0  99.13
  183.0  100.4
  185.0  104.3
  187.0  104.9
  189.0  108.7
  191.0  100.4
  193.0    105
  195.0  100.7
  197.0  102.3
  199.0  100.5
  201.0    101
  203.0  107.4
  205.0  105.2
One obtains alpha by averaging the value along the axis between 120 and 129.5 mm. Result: 110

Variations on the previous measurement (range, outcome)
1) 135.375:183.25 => 107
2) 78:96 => 121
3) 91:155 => 114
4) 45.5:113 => 122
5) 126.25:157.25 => 109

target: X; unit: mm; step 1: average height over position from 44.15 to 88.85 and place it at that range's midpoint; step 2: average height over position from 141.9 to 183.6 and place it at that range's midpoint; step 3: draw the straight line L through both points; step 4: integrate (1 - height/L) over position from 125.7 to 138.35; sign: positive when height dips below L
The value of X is 0.50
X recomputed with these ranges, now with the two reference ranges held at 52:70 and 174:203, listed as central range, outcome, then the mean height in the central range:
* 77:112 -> -1.7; 122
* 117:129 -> 0.1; 111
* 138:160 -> 0.0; 109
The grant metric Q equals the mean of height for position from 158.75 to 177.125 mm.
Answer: 105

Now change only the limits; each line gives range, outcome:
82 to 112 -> 122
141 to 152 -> 110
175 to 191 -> 105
